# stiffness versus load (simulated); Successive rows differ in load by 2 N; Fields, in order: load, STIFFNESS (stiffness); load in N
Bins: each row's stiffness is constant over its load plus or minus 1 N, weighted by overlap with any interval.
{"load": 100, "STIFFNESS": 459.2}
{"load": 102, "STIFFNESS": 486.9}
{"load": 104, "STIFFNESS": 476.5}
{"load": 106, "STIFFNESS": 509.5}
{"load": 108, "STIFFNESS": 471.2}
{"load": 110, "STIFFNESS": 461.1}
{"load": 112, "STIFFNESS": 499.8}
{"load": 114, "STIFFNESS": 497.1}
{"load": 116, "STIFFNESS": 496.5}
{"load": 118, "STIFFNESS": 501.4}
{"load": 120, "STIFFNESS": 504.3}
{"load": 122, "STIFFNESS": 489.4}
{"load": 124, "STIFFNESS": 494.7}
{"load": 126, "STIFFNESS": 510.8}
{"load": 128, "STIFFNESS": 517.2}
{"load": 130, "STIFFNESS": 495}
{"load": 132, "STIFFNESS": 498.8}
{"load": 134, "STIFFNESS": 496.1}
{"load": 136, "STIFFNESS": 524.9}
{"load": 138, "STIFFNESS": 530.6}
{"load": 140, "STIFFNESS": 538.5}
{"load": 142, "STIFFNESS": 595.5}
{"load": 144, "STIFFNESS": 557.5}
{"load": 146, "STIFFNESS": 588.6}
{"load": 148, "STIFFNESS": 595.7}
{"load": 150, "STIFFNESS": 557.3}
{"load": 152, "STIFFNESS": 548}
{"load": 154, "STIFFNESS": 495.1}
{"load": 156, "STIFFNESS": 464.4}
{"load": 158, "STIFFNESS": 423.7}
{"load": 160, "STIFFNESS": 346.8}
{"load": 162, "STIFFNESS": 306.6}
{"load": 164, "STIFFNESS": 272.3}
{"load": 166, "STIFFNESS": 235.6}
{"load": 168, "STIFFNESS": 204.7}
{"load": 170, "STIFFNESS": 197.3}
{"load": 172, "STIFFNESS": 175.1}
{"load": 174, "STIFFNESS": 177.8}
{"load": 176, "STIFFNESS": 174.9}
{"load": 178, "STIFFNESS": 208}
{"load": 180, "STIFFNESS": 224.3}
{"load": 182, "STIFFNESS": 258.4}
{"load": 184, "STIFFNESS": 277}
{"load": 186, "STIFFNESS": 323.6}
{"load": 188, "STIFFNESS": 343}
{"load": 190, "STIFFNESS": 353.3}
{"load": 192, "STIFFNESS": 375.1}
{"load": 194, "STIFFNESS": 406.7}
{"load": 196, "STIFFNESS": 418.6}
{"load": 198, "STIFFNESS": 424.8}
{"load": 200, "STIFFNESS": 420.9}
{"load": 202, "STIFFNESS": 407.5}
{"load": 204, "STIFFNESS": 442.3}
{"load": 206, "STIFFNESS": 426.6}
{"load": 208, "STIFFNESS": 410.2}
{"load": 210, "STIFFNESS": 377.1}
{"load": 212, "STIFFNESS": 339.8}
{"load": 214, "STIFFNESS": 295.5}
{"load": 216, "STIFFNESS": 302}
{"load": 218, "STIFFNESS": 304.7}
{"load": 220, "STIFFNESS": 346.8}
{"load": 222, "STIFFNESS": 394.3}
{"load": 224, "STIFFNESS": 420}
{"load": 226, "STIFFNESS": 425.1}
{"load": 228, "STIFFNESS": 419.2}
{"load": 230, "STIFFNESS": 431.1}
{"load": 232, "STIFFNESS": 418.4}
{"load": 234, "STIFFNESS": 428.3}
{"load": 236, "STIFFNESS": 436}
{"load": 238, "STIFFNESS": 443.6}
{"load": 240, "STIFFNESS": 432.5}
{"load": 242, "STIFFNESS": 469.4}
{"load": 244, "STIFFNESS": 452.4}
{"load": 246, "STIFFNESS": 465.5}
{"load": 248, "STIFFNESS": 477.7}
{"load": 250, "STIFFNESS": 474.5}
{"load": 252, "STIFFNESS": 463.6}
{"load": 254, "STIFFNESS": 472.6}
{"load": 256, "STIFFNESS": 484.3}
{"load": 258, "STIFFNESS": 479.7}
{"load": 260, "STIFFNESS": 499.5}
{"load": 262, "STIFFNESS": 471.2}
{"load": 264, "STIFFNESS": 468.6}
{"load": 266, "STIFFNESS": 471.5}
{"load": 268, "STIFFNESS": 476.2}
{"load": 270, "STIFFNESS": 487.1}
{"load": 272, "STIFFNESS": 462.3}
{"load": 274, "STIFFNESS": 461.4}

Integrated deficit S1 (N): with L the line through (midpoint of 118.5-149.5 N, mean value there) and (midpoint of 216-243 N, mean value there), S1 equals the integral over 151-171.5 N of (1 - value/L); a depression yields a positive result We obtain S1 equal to 6.3 N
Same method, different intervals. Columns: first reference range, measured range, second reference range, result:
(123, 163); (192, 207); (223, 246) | 1.4 N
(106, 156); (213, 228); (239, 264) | 3.8 N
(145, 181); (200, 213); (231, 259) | 0.0 N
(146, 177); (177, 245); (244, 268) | 6.5 N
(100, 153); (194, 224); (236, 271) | 6.4 N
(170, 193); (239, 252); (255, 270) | -0.9 N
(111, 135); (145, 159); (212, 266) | -1.2 N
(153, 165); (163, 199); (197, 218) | 9.6 N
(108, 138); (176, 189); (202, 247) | 5.2 N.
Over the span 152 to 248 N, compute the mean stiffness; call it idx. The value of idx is 361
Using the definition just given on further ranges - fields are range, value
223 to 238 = 427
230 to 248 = 444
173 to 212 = 339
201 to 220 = 366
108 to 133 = 496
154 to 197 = 298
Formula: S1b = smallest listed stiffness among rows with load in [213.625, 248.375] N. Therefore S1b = 295.5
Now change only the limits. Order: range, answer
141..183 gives 174.9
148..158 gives 423.7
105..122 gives 461.1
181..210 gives 258.4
